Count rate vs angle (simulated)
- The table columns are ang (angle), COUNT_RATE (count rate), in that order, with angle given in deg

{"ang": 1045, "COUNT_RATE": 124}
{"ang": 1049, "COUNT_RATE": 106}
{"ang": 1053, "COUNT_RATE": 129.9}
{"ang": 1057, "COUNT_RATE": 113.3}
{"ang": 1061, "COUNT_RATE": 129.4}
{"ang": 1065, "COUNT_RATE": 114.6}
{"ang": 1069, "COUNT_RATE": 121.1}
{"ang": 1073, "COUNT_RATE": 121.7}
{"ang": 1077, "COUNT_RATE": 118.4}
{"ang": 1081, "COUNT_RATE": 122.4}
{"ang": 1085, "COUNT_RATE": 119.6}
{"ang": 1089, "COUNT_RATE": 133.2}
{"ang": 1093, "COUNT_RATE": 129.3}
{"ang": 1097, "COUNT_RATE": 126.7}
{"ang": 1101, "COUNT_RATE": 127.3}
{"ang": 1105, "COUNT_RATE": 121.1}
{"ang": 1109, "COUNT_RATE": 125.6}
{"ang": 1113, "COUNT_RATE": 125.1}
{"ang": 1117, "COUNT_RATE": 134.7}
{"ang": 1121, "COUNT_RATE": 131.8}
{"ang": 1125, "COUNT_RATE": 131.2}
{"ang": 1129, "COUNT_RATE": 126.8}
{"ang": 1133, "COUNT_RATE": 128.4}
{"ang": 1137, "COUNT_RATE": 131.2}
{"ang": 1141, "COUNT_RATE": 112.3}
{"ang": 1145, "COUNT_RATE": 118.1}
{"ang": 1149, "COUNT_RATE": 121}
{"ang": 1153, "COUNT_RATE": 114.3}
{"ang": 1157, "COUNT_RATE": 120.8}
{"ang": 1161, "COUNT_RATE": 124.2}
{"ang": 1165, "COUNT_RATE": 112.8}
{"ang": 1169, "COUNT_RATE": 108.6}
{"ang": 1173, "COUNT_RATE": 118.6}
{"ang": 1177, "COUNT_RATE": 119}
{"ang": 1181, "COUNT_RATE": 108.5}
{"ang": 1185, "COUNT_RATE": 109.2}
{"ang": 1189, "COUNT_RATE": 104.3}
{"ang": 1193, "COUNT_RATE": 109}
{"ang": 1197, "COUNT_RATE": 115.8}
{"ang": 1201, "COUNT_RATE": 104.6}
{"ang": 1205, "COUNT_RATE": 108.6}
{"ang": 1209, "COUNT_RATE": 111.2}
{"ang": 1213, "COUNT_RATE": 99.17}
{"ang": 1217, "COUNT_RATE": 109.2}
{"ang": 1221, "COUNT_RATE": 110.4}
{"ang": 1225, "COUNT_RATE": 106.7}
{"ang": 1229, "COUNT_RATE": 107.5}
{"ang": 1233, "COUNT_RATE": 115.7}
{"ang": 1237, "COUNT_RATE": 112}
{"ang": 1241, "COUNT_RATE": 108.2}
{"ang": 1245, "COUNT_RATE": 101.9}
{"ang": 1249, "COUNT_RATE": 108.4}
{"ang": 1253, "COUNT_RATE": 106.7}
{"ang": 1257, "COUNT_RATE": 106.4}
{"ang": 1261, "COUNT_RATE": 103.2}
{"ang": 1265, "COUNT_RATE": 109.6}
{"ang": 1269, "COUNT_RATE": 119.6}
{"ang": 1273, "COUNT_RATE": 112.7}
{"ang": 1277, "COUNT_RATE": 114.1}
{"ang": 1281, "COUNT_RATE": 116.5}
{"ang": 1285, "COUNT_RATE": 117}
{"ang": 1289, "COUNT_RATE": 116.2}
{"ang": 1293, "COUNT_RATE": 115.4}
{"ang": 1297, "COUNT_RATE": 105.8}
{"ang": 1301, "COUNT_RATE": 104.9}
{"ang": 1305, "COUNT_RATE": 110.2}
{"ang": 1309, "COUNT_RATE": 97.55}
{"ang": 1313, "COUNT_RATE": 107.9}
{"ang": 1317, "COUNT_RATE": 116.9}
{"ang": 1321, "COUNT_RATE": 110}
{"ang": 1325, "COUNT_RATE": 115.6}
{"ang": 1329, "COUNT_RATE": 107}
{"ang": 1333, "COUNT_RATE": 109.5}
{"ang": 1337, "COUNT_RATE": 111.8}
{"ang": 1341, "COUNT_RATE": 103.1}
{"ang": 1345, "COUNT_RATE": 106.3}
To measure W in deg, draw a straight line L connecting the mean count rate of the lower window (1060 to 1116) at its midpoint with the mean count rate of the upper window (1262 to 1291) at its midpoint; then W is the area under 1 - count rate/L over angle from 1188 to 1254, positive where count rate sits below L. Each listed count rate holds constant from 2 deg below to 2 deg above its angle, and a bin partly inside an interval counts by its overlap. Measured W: 5.1 deg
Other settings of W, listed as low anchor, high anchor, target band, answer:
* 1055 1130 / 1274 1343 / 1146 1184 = 1.2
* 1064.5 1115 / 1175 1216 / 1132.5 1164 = -1.4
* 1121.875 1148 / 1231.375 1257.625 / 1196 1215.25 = 1.1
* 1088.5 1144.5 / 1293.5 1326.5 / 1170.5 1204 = 2.6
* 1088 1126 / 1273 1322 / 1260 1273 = 0.3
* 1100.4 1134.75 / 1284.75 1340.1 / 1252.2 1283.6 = 0.8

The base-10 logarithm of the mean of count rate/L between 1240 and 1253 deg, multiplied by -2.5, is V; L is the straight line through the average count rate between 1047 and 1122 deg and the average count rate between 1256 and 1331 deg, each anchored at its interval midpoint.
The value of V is 0.08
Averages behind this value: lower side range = 124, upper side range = 111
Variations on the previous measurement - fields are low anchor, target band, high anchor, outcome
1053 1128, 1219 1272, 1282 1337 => 0.055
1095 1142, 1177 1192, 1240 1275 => 0.089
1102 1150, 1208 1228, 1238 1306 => 0.087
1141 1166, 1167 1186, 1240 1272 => 0.029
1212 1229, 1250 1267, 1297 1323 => 0.007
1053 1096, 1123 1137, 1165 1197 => -0.109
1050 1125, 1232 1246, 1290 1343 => 0.046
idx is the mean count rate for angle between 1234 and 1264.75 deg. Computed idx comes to 107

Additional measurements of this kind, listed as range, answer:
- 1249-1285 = 111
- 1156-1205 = 113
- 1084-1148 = 126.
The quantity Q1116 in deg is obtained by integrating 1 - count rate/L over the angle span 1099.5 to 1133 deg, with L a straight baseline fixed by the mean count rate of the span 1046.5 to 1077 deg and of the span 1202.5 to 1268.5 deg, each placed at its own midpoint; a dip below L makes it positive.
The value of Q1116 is -3.5 deg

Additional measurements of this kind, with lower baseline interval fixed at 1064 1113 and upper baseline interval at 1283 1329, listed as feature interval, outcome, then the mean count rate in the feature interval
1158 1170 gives 0.3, 116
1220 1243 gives 1.0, 110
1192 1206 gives 0.9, 110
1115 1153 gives -1.4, 126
